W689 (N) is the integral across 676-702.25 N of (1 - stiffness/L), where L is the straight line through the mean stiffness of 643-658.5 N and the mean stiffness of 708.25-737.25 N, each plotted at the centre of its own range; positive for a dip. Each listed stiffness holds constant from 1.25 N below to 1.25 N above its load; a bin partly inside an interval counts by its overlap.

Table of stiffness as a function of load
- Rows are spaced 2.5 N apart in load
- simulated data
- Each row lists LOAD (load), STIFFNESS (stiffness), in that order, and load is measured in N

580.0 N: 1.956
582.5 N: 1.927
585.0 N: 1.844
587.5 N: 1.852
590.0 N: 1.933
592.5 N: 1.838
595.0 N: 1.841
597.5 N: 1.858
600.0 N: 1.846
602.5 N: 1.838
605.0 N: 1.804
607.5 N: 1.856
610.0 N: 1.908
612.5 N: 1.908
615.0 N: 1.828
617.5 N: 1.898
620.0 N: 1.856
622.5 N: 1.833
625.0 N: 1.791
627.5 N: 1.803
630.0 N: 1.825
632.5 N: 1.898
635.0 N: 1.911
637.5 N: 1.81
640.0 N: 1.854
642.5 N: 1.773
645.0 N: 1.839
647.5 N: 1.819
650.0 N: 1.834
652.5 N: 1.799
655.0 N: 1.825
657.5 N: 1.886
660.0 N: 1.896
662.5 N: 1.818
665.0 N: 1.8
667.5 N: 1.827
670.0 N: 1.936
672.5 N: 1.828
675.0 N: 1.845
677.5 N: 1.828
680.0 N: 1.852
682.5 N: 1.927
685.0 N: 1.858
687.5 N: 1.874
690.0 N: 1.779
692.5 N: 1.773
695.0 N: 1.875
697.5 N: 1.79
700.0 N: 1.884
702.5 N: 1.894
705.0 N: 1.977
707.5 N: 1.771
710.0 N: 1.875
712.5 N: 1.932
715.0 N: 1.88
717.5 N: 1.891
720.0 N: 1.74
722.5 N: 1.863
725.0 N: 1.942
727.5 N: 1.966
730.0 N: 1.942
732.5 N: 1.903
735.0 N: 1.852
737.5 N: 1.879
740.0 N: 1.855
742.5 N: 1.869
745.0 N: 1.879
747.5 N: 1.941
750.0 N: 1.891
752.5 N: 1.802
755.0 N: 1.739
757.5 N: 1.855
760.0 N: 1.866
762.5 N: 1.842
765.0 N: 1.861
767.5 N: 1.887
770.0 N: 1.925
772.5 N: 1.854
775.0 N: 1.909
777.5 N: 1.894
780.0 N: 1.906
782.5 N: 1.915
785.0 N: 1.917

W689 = 0.20 N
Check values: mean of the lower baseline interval 1.83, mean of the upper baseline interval 1.89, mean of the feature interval 1.85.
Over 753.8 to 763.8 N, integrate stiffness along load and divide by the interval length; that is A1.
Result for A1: 1.83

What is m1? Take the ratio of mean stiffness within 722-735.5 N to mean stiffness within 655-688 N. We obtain 1.03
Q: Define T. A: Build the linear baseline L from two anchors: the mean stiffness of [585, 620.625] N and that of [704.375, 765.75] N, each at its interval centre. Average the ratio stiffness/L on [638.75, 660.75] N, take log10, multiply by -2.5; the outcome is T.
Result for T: 0.02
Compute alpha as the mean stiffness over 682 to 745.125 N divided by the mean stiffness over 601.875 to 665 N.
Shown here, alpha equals 1.0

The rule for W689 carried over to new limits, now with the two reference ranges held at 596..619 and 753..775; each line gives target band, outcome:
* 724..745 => -0.5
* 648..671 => 0.2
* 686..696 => 0.2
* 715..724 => 0.1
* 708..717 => -0.1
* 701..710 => -0.1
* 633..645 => 0.1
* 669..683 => -0.1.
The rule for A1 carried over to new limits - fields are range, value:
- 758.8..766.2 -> 1.86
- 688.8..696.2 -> 1.81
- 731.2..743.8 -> 1.87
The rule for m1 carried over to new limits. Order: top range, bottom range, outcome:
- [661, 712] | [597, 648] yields 1.00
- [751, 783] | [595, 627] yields 1.01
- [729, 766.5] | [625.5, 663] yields 1.01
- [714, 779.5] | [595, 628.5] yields 1.01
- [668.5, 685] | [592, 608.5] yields 1.02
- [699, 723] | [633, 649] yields 1.02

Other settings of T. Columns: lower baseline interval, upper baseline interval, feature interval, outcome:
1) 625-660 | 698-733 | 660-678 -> 0.01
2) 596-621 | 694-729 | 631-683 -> 0.01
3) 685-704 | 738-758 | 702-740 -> -0.02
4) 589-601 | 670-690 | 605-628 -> 0.01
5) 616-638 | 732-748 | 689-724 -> 0.01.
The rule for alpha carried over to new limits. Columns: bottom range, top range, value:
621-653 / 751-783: 1.02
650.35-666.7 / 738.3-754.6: 1.02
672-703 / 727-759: 1.01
